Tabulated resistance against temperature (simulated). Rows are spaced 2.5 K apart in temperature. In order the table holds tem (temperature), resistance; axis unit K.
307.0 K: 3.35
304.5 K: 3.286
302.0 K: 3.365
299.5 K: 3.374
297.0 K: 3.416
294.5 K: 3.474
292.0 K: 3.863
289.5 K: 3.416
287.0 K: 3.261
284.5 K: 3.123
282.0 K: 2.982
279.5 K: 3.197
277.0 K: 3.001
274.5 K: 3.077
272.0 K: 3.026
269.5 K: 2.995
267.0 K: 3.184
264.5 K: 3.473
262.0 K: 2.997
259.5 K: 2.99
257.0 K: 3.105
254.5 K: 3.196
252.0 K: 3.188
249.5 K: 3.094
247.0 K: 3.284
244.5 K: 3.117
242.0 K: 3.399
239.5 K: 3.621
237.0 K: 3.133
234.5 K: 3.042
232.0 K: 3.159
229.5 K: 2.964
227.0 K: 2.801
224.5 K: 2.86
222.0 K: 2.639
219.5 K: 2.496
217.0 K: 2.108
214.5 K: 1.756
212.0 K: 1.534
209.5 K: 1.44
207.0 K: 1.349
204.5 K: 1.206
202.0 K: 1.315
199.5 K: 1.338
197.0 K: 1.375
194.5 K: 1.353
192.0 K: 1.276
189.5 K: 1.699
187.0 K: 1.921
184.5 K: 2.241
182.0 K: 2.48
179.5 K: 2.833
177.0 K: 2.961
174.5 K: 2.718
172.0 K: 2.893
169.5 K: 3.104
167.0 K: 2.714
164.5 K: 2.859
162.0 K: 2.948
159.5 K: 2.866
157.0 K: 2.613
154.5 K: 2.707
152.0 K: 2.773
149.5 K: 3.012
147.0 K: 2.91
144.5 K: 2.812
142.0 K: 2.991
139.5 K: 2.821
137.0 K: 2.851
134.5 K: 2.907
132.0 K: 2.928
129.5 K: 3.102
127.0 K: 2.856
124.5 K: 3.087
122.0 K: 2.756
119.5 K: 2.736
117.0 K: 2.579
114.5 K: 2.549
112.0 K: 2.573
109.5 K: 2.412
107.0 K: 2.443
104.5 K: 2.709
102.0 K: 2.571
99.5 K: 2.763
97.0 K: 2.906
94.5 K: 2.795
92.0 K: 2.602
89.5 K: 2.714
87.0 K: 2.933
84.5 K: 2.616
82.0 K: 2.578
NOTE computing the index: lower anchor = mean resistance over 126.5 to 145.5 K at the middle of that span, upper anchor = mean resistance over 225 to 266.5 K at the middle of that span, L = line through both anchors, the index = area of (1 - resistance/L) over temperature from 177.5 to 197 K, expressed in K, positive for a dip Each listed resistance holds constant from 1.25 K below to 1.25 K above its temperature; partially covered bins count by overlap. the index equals 6.8 K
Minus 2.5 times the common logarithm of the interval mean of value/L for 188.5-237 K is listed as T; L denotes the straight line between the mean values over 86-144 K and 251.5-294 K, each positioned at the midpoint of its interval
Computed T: 0.445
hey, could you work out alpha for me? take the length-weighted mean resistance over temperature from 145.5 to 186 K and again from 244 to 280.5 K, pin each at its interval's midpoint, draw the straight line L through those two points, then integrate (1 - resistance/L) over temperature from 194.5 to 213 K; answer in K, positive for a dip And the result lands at 9.9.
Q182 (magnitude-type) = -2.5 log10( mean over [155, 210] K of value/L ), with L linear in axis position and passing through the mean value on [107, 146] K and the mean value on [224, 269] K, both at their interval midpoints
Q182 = 0.327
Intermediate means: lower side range 2.79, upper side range 3.15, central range 2.18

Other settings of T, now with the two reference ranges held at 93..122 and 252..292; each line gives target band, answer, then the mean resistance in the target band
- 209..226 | 0.35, 2.16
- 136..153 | -0.05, 2.88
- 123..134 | -0.10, 2.98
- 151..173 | -0.01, 2.83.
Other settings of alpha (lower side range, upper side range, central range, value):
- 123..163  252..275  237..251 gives -0.92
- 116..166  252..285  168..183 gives 0.45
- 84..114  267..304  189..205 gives 8.70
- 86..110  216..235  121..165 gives -2.68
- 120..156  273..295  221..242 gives 0.48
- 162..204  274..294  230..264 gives -3.78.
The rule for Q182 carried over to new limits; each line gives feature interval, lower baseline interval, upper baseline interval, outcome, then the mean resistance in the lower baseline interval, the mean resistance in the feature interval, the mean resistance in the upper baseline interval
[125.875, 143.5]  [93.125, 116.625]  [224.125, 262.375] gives -0.07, 2.63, 2.92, 3.13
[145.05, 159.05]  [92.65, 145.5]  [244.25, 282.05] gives 0.02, 2.77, 2.81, 3.12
